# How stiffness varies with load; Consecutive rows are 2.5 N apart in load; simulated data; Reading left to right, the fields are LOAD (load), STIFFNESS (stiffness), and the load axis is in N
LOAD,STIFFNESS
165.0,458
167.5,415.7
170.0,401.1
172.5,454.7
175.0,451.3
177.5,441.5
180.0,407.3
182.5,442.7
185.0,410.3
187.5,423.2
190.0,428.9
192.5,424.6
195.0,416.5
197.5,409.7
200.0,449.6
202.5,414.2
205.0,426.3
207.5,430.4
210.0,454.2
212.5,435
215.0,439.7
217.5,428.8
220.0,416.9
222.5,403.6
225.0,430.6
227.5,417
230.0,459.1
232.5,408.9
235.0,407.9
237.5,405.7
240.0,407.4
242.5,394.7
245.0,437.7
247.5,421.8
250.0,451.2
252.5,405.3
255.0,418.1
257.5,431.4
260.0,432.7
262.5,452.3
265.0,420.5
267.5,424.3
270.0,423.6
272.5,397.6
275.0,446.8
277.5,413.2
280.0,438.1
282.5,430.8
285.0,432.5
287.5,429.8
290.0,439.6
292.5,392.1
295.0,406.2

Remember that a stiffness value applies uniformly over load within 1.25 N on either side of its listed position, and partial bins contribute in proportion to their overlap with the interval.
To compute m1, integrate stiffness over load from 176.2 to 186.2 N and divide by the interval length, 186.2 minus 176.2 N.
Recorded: 426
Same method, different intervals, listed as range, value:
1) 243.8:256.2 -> 427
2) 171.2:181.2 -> 439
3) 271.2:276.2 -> 422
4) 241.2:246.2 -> 416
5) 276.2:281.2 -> 426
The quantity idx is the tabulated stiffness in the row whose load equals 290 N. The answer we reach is 439.6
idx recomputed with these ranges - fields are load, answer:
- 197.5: 409.7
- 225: 430.6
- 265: 420.5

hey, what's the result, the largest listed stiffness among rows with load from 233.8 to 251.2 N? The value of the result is 451.2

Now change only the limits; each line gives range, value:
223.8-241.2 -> 459.1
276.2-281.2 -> 438.1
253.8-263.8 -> 452.3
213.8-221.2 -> 439.7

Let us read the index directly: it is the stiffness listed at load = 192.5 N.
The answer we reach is 424.6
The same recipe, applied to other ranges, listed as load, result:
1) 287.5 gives 429.8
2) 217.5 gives 428.8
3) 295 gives 406.2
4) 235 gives 407.9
